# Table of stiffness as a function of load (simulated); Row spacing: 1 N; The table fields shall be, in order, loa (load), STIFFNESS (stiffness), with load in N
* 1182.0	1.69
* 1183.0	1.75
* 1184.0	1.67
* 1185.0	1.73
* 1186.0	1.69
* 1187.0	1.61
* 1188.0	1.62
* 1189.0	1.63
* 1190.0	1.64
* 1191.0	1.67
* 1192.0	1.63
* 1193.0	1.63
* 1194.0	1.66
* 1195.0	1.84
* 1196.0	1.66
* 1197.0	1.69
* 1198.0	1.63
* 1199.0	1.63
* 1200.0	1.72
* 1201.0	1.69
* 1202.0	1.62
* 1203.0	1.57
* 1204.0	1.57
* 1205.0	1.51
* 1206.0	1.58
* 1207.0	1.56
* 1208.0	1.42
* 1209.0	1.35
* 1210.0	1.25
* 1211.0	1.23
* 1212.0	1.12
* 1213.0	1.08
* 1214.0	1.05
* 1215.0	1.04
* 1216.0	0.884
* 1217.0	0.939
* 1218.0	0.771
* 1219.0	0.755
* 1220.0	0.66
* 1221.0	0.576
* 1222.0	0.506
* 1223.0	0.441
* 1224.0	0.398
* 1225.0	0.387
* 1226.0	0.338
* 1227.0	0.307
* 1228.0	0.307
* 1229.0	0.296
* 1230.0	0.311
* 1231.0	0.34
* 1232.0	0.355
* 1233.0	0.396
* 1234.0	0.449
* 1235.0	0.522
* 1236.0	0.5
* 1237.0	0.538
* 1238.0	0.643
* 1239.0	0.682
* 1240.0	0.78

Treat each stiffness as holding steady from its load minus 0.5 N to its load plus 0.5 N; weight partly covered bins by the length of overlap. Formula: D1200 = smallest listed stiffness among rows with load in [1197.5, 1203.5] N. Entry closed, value 1.57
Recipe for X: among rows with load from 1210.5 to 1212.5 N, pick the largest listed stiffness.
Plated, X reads 1.23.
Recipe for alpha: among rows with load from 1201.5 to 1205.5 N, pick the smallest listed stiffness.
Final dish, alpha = 1.51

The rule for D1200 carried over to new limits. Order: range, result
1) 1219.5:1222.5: 0.506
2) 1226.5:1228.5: 0.307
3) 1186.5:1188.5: 1.61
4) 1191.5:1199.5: 1.63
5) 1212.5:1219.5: 0.755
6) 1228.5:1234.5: 0.296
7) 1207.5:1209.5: 1.35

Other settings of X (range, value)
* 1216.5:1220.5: 0.939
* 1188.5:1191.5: 1.67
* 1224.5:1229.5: 0.387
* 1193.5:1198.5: 1.84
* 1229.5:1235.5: 0.522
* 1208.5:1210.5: 1.35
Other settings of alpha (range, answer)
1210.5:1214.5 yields 1.05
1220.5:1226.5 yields 0.338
